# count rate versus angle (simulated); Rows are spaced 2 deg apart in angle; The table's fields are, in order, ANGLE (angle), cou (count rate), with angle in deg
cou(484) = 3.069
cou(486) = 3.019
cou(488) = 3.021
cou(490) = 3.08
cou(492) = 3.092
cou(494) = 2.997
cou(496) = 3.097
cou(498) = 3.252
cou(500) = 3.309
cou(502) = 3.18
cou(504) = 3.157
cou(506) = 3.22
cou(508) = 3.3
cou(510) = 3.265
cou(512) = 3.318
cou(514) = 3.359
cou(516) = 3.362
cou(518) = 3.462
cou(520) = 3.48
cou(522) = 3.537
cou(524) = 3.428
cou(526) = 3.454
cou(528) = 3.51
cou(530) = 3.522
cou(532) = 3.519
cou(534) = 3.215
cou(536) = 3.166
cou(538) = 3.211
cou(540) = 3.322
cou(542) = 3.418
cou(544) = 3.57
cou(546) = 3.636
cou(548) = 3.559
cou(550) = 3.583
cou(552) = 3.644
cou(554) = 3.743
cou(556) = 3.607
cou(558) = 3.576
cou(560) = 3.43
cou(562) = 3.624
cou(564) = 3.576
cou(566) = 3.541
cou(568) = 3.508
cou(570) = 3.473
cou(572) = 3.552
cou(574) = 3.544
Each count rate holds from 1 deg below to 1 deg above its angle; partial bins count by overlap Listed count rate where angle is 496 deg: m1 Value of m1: 3.097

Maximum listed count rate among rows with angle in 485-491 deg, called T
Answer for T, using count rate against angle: 3.08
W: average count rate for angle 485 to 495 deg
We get 3.04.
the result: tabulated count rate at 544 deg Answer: 3.57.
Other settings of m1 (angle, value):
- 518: 3.462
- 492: 3.092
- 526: 3.454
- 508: 3.3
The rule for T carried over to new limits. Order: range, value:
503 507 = 3.22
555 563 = 3.624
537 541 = 3.322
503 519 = 3.462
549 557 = 3.743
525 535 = 3.522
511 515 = 3.359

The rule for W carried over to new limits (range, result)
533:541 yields 3.23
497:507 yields 3.22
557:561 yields 3.5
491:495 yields 3.04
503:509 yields 3.23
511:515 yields 3.34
